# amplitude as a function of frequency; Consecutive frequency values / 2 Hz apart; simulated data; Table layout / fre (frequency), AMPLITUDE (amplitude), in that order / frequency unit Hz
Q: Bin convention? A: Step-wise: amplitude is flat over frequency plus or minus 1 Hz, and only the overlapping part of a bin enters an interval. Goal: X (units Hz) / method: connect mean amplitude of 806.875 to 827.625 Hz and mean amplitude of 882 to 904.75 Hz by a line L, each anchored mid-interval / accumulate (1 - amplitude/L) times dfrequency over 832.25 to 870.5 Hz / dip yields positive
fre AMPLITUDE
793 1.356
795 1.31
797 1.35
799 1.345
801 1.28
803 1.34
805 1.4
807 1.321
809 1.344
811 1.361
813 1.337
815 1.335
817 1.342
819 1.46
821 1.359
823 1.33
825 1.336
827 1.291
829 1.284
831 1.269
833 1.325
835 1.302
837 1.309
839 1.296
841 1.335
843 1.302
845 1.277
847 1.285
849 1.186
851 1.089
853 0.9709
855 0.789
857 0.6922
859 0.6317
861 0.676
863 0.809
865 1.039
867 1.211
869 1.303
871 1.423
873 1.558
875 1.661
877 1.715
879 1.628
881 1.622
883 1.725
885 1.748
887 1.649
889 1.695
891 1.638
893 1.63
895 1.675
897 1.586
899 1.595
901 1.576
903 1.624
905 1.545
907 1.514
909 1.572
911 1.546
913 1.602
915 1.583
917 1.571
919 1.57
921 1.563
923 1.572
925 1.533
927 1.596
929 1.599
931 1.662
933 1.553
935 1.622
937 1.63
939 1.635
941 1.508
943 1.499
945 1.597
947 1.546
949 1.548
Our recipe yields 9.76 Hz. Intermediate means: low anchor 1.35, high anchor 1.65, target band 1.1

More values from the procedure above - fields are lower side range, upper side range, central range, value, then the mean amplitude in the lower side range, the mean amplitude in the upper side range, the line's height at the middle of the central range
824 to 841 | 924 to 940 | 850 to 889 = 4.2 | 1.3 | 1.6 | 1.42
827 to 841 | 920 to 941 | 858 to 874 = 3.6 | 1.3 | 1.59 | 1.4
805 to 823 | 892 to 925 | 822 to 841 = 1.3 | 1.36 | 1.58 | 1.4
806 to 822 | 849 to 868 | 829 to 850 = -3.8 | 1.36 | 0.895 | 1.09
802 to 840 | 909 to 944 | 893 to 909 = -0.7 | 1.33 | 1.58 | 1.52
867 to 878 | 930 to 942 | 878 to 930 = -1.8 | 1.5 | 1.6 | 1.55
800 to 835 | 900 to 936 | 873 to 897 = -2.6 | 1.34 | 1.58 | 1.5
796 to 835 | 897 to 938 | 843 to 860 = 4.9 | 1.34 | 1.58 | 1.42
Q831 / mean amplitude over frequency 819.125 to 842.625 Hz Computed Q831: 1.32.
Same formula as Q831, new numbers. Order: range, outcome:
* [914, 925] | 1.57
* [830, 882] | 1.22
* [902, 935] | 1.58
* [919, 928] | 1.57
